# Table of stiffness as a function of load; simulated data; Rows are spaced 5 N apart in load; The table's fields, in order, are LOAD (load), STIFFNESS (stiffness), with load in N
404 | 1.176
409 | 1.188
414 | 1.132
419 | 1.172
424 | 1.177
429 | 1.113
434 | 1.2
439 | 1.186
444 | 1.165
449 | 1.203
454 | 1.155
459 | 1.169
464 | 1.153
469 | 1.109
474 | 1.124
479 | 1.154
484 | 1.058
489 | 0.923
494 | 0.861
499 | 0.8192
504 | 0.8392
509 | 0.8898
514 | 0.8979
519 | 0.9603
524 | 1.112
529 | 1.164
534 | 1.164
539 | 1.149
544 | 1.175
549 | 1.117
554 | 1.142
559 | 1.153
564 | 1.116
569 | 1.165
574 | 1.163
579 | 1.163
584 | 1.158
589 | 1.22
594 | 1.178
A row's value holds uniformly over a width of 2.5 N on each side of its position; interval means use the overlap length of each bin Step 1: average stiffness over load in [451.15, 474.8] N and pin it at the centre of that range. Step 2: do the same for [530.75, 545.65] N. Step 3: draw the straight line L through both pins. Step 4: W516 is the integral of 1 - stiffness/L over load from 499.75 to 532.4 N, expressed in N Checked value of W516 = 5.2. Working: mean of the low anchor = 1.14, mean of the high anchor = 1.16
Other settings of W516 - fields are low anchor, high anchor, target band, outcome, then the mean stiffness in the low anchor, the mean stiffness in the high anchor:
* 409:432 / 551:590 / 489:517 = 6.95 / 1.15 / 1.16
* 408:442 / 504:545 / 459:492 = 0.48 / 1.17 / 1.05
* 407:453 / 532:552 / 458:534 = 9.27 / 1.17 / 1.15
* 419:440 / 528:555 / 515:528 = 1.35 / 1.17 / 1.15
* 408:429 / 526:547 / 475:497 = 2.97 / 1.16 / 1.16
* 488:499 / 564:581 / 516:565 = -3.91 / 0.871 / 1.16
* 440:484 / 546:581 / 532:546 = -0.19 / 1.15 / 1.15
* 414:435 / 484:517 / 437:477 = -4.44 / 1.16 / 0.887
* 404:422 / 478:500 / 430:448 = -1.38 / 1.17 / 0.96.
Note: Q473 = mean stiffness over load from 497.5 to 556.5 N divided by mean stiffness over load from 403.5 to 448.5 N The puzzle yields 0.89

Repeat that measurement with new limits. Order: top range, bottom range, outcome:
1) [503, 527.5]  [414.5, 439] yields 0.82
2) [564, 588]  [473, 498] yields 1.15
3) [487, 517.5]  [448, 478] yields 0.76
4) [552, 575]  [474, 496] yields 1.13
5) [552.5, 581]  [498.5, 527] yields 1.24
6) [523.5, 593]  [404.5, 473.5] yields 0.99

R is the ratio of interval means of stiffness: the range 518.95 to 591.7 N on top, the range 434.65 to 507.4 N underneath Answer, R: 1.08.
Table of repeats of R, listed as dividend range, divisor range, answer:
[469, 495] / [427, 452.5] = 0.89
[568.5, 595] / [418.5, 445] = 1.01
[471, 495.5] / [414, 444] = 0.89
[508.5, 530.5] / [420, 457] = 0.86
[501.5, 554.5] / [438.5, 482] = 0.91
